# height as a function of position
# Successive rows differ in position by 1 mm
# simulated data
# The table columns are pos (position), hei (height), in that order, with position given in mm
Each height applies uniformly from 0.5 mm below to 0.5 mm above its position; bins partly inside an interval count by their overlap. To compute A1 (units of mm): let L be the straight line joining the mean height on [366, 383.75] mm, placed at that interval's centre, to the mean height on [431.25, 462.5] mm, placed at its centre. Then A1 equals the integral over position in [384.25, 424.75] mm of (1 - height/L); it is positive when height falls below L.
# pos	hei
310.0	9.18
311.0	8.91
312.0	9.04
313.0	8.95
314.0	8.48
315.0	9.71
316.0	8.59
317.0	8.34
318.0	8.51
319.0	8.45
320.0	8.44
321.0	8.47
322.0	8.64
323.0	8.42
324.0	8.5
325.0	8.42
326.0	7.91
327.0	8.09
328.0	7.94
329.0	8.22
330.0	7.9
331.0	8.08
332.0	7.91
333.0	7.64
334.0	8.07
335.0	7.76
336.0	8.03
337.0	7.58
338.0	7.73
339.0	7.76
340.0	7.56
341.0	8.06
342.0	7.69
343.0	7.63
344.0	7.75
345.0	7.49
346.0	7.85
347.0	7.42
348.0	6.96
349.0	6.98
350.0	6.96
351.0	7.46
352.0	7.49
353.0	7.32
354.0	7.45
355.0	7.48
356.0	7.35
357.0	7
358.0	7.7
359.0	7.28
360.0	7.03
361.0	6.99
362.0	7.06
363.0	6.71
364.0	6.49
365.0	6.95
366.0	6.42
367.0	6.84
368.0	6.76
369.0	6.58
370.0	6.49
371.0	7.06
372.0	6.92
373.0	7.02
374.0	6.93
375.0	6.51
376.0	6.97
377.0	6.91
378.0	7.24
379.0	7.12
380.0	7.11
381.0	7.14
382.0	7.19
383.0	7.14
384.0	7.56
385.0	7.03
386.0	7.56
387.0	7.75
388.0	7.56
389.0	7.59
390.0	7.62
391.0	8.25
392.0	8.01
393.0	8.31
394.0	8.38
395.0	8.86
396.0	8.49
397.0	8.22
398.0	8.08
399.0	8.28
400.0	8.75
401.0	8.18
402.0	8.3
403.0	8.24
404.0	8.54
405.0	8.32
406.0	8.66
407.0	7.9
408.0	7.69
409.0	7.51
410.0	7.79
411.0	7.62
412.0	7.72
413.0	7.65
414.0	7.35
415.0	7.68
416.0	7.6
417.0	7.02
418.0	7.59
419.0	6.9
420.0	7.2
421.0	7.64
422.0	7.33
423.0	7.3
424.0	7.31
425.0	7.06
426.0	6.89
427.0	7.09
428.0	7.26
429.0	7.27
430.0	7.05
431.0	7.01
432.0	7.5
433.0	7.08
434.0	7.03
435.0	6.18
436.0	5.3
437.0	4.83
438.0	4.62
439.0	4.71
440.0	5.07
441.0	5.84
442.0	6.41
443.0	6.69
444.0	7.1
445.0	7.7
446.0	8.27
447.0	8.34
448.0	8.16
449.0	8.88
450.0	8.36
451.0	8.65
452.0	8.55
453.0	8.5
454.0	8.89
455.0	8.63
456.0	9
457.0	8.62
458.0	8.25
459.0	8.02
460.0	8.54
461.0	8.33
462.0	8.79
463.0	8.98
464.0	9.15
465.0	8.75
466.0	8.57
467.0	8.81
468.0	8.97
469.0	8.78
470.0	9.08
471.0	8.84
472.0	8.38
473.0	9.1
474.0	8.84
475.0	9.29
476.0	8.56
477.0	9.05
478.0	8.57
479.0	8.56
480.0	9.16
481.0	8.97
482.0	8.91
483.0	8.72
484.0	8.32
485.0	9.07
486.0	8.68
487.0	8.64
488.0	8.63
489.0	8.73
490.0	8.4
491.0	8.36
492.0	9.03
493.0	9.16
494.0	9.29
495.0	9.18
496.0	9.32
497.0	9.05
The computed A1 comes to -3.97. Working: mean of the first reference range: 6.93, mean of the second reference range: 7.44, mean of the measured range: 7.84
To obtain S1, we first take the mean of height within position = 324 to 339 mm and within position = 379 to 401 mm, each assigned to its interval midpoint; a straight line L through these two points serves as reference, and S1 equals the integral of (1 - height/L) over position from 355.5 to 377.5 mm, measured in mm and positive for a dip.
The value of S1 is 2.7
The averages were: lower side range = 7.96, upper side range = 7.84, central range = 6.91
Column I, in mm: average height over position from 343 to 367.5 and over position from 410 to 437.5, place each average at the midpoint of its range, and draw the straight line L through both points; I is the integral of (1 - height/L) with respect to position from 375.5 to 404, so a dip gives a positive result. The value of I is -2.6 mm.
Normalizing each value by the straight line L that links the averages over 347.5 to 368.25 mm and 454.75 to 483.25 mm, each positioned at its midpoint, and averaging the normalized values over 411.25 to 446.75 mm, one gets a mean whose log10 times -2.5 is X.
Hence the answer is 0.18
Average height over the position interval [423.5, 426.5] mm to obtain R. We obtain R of 7.09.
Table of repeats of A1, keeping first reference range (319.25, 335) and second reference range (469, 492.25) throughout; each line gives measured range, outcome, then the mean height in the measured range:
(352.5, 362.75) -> 1.3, 7.25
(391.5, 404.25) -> 0.1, 8.35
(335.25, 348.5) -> 0.9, 7.66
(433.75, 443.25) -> 3.3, 5.61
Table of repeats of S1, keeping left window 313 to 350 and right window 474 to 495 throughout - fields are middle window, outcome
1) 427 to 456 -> 4.8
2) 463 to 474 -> -0.1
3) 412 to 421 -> 1.1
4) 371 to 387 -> 2.2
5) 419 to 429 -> 1.5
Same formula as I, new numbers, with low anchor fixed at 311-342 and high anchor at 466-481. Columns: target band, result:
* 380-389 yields 1.2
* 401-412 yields 0.7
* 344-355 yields 1.3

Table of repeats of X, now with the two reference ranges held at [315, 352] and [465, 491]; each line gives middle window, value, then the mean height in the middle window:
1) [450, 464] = 0.01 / 8.61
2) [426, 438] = 0.27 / 6.61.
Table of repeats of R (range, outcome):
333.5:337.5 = 7.86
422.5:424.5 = 7.3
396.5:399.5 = 8.19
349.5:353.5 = 7.31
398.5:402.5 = 8.38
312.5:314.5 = 8.71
